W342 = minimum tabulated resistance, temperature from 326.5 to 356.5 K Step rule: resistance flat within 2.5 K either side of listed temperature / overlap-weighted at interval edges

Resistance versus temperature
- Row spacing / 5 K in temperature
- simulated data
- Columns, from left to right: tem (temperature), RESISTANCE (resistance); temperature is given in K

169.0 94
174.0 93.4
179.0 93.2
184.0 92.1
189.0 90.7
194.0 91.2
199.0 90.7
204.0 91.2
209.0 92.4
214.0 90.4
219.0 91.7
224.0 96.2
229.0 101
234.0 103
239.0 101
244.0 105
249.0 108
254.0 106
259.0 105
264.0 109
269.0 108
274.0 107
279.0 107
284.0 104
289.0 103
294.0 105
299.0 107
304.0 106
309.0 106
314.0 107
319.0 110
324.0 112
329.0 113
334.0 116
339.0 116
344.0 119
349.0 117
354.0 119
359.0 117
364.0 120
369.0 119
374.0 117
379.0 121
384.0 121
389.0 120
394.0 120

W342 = 113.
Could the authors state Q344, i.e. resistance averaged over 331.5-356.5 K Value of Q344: 117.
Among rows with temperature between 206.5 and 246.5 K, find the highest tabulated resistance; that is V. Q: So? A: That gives 105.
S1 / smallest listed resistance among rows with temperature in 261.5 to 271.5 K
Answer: 108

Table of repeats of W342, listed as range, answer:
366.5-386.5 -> 117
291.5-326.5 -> 105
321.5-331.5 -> 112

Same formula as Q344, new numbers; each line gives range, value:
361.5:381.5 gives 119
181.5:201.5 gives 91.2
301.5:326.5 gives 108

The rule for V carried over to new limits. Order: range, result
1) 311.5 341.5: 116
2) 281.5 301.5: 107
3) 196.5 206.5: 91.2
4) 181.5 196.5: 92.1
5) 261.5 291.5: 109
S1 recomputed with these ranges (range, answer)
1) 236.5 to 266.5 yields 101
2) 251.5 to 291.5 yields 103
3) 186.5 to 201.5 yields 90.7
